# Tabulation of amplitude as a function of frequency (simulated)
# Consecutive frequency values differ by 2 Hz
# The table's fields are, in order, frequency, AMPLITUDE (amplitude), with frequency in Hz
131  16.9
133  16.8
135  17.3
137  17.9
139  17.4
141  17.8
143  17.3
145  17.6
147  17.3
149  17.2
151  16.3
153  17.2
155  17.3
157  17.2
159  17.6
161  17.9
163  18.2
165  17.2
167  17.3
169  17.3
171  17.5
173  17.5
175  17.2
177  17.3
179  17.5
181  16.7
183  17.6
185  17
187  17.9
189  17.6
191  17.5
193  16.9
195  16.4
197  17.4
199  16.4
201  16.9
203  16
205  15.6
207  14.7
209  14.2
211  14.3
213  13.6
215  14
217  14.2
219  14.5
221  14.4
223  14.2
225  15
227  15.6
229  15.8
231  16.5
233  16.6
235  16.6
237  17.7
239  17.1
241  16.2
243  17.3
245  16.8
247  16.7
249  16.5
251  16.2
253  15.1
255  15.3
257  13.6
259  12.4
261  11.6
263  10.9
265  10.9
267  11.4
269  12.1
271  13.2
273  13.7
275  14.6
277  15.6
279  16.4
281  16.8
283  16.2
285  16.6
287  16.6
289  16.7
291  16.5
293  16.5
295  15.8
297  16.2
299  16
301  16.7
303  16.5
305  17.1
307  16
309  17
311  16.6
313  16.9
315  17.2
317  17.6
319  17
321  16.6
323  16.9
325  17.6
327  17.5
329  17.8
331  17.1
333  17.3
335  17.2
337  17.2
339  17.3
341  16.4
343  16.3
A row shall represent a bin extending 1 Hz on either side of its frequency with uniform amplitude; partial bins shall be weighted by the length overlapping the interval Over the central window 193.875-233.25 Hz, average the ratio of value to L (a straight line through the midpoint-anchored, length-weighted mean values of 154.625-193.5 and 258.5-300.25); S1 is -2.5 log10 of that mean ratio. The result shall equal 0.074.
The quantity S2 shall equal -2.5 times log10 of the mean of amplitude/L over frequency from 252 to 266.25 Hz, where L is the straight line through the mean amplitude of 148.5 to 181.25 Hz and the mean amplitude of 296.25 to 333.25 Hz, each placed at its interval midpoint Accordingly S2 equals 0.31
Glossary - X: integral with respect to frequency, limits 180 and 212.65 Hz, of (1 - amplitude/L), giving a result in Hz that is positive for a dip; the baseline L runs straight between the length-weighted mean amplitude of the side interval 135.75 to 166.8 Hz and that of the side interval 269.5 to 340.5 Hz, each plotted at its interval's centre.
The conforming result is 1.46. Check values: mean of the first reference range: 17.4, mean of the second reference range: 16.5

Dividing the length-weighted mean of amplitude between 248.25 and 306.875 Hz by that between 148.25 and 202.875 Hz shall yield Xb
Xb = 0.87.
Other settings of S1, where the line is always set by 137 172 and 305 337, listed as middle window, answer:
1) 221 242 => 0.08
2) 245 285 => 0.20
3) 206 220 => 0.21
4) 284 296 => 0.05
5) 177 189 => 0.00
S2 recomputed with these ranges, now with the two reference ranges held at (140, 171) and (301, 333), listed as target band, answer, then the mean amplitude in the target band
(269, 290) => 0.109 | 15.5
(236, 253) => 0.030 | 16.7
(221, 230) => 0.146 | 15.1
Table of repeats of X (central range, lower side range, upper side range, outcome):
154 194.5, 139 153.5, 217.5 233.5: -2.09 Hz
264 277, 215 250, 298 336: 2.80 Hz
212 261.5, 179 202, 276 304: 4.12 Hz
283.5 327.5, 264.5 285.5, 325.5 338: -2.12 Hz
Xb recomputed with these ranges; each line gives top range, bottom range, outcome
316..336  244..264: 1.19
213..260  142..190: 0.89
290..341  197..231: 1.12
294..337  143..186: 0.97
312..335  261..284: 1.26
